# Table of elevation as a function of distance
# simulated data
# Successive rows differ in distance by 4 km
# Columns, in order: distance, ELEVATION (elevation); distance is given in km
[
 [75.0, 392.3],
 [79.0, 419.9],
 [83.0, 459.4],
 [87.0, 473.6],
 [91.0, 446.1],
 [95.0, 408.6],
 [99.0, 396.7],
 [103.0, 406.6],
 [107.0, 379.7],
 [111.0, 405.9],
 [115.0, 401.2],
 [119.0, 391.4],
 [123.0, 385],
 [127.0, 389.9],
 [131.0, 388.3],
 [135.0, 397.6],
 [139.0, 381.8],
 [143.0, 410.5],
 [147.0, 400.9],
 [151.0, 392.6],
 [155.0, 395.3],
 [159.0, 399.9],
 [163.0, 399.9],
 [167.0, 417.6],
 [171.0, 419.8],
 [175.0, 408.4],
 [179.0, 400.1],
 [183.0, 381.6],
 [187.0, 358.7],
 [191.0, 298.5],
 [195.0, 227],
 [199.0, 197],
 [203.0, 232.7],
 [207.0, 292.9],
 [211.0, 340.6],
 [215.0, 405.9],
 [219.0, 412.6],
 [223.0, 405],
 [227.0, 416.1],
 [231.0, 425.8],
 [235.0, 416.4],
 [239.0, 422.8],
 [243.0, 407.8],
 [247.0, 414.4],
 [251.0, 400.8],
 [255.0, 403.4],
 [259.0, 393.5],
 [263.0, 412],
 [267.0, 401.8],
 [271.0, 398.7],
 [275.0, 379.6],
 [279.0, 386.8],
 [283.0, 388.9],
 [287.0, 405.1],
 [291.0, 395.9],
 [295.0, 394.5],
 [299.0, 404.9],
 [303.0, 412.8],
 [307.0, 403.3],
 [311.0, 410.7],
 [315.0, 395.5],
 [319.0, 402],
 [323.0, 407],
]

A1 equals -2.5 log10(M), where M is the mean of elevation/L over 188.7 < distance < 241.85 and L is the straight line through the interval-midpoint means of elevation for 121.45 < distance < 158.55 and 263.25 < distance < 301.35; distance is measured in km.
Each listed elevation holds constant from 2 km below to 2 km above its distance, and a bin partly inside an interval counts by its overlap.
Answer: 0.14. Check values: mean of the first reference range 394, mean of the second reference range 396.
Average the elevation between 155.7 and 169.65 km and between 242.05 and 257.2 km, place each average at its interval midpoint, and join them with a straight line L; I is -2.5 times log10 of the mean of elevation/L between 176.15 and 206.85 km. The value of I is 0.321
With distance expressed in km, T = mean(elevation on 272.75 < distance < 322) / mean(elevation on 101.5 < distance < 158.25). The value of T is 1.01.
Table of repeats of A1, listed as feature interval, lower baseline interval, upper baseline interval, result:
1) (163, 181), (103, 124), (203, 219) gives -0.14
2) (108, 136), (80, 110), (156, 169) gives 0.06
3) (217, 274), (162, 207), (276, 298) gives -0.11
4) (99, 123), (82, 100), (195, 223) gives 0.06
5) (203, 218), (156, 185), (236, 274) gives 0.20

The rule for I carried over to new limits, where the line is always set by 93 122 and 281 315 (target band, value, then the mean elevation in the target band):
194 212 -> 0.49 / 255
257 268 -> 0.00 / 402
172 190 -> 0.04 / 384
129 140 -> 0.02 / 390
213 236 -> -0.04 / 414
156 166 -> -0.01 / 401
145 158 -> 0.01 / 397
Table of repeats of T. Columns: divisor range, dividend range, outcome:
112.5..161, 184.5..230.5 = 0.84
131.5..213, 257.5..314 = 1.11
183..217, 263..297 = 1.32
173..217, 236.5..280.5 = 1.25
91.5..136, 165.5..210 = 0.83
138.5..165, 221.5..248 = 1.04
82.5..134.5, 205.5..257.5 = 0.98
